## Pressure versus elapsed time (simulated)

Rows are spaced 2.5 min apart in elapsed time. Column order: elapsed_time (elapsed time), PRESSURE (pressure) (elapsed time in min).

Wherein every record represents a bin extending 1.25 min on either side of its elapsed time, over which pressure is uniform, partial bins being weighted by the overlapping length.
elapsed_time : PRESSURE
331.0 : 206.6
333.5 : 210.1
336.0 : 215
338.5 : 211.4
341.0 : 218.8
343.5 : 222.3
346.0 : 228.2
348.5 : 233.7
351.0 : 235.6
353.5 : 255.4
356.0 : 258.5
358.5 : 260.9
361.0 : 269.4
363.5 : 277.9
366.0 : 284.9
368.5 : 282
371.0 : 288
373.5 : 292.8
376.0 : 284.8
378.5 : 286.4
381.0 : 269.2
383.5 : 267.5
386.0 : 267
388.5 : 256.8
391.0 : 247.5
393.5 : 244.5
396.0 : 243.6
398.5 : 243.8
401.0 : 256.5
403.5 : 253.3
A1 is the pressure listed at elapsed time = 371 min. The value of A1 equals 288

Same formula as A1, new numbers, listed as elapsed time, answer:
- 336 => 215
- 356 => 258.5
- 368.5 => 282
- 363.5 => 277.9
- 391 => 247.5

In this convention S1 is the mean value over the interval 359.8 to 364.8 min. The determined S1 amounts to 274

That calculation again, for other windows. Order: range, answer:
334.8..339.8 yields 213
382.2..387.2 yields 267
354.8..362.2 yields 263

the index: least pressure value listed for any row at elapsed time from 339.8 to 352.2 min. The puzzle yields 218.8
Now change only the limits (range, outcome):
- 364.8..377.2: 282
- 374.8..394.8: 244.5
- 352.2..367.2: 255.4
